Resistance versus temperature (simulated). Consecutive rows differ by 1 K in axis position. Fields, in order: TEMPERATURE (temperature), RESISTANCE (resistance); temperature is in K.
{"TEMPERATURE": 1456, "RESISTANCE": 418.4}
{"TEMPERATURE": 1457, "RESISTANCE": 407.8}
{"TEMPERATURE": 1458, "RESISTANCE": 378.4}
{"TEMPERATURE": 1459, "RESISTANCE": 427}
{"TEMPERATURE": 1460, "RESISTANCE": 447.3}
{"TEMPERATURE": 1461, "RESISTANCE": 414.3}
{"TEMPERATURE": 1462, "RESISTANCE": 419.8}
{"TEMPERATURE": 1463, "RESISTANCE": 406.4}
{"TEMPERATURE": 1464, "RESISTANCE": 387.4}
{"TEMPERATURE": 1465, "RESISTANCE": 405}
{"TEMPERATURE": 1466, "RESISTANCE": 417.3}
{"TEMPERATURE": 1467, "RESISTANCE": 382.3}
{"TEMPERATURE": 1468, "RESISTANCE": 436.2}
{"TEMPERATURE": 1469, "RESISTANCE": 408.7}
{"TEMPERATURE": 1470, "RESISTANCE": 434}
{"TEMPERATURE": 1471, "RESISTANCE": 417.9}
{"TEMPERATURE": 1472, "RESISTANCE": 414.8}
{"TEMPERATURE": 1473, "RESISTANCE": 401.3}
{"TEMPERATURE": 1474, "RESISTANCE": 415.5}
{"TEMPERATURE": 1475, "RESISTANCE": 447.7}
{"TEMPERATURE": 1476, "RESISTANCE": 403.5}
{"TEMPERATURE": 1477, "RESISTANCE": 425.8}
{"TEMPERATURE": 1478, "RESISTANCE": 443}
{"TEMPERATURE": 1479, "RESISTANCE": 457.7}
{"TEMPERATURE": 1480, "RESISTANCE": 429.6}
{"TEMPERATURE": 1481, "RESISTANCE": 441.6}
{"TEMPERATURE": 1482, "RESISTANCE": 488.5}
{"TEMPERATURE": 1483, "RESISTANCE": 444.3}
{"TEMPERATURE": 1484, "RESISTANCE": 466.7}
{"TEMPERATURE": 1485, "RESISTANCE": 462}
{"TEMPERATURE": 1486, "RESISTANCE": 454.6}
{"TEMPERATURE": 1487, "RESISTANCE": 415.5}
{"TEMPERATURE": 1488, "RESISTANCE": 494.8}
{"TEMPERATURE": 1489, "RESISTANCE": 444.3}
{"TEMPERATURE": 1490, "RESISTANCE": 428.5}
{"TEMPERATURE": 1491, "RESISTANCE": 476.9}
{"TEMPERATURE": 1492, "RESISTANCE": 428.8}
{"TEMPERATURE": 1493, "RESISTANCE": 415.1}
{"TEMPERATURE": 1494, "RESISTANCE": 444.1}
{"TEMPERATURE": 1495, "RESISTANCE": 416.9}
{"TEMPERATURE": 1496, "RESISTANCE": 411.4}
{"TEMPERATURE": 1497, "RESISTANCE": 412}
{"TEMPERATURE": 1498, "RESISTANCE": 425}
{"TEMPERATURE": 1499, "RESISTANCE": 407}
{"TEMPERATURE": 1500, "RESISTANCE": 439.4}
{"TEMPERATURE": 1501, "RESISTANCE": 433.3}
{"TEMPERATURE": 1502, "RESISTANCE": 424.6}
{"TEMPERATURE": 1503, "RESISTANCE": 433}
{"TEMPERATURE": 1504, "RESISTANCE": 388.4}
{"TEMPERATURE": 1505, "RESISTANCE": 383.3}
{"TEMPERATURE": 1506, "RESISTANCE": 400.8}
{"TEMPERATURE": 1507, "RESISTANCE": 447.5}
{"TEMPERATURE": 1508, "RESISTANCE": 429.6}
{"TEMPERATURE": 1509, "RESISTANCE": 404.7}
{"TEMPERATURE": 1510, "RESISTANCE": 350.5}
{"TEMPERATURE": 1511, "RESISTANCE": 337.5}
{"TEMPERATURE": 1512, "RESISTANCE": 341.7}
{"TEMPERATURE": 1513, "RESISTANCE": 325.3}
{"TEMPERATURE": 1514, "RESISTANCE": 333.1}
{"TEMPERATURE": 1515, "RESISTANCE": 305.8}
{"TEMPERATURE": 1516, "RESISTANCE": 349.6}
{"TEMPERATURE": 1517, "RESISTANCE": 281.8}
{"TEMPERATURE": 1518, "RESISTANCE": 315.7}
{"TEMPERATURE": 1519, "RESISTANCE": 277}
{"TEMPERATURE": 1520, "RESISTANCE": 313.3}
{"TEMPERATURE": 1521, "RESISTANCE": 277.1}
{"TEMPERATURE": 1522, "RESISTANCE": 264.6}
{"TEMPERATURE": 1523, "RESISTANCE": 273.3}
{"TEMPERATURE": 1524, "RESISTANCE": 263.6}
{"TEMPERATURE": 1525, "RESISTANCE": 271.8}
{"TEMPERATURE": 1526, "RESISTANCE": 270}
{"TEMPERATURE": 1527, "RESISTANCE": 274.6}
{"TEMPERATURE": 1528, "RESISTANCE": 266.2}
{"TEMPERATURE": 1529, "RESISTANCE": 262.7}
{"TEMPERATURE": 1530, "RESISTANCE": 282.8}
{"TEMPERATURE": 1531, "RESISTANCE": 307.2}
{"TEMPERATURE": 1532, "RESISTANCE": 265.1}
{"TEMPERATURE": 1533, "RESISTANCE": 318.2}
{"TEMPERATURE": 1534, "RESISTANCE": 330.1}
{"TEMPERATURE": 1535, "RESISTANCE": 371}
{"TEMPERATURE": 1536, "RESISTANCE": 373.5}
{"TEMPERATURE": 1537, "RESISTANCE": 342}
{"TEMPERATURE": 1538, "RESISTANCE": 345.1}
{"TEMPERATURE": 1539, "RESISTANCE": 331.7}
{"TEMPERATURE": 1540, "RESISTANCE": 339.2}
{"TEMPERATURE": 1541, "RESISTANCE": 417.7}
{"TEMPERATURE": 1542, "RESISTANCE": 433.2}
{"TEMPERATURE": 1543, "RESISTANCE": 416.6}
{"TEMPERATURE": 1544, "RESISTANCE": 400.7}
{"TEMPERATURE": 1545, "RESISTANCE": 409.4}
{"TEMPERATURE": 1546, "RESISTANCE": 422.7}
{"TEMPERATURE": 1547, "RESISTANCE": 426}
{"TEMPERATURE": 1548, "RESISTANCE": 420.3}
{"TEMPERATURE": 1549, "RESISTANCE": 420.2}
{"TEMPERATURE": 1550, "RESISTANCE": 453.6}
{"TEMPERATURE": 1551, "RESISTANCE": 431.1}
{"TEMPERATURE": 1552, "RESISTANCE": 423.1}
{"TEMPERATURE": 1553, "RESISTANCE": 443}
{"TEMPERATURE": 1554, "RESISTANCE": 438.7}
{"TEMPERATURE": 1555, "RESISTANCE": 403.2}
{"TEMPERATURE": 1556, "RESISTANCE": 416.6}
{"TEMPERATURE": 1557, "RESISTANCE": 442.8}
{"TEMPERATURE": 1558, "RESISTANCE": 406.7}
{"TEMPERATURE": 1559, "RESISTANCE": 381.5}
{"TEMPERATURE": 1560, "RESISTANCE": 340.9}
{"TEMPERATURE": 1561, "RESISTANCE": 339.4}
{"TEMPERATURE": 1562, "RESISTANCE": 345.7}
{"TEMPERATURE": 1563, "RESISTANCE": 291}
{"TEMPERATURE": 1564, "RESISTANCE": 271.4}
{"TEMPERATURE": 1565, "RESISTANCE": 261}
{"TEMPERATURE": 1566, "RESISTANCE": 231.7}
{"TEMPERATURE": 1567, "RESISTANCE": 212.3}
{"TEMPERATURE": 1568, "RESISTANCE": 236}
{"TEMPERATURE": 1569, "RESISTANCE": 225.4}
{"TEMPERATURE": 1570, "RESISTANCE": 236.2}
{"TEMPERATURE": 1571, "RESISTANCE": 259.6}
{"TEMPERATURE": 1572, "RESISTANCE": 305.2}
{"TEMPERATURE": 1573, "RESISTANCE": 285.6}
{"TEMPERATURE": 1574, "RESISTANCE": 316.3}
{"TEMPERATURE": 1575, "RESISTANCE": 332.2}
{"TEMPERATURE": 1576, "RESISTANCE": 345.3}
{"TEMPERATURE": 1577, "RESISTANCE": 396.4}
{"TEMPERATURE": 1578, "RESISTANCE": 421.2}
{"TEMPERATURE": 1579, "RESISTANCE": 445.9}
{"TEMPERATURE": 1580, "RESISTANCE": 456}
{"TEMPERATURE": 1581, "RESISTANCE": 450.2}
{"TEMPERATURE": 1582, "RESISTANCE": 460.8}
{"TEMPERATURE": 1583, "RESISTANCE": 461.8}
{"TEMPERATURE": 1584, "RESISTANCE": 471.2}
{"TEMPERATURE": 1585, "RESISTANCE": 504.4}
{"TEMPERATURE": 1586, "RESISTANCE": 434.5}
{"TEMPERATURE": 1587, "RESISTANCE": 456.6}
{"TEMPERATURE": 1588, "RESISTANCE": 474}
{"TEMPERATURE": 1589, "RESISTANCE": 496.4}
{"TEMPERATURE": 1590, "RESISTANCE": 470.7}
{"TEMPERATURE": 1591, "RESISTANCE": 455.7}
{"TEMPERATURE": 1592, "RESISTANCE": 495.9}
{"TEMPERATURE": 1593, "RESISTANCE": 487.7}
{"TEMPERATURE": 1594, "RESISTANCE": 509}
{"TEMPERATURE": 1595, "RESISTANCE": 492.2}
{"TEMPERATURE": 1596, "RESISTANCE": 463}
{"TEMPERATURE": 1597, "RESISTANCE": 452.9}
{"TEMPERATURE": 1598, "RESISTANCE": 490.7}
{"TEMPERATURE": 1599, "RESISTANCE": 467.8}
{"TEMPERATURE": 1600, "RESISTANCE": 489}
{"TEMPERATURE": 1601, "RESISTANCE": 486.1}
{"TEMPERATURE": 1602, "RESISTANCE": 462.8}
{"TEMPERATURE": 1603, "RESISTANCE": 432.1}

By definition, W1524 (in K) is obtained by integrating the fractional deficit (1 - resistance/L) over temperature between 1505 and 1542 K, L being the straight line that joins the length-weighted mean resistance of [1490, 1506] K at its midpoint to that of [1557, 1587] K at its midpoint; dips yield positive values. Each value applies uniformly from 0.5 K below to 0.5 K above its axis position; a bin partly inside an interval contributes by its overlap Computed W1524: 6.7 K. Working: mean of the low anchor 422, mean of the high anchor 353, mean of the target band 326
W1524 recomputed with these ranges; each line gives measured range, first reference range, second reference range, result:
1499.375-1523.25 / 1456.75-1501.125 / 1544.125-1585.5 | 3.0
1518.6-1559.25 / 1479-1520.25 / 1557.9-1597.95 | 3.9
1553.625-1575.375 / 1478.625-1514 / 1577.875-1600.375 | 6.7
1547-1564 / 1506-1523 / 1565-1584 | -3.0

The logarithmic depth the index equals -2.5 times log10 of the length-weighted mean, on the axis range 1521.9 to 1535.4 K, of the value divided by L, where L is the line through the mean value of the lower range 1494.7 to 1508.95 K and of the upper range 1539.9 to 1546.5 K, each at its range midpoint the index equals 0.39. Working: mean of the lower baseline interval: 418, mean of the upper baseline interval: 410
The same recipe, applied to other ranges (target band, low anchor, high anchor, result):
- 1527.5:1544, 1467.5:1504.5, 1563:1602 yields 0.22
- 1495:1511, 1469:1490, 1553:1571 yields -0.01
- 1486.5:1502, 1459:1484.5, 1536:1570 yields -0.06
